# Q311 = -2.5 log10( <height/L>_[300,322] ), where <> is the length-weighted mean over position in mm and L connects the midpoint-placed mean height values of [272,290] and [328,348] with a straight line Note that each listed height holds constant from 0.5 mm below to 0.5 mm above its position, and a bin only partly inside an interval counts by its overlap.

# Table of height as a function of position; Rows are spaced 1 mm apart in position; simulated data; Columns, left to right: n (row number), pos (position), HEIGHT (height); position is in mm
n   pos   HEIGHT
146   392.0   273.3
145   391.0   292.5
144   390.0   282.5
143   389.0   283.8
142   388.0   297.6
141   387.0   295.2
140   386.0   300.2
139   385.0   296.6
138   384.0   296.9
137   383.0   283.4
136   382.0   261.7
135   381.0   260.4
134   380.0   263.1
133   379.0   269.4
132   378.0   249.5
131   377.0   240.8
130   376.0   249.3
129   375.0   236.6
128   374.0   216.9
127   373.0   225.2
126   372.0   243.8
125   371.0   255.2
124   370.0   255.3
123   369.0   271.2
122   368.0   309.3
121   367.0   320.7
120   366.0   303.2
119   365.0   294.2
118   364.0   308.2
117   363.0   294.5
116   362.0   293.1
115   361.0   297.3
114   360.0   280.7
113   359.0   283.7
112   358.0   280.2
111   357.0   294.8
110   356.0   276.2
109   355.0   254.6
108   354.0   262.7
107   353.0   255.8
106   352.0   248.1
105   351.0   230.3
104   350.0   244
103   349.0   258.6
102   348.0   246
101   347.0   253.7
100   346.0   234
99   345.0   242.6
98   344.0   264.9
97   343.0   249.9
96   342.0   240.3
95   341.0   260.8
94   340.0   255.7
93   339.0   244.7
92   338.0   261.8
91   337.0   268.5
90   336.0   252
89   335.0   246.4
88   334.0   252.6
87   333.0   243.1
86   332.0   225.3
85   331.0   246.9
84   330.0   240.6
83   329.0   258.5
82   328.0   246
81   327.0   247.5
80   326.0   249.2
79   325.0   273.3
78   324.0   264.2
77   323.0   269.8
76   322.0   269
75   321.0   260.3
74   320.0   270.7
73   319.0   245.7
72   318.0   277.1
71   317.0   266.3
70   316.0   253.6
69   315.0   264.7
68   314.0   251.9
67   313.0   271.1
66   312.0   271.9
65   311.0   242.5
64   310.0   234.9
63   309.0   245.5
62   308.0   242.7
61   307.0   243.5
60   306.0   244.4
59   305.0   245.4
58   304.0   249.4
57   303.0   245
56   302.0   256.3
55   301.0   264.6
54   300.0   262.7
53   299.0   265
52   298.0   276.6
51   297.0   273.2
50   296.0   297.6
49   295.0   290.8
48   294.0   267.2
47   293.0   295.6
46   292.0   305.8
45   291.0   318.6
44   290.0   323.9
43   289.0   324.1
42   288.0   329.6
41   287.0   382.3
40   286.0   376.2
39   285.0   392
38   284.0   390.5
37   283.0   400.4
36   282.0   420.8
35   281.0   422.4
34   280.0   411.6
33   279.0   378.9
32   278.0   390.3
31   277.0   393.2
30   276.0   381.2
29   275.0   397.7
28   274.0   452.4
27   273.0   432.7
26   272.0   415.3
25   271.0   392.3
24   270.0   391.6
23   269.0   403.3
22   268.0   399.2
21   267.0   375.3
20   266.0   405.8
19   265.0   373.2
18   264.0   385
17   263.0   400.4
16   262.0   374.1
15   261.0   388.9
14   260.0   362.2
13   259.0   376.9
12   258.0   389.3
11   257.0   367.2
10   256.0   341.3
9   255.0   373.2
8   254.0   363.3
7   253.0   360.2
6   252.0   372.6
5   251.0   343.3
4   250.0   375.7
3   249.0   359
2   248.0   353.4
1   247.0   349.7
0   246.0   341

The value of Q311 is 0.23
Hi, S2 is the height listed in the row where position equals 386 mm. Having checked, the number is 300.2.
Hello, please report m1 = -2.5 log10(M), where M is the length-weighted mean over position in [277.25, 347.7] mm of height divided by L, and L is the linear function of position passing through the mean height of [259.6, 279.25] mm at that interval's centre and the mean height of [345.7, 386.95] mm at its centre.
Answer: 0.21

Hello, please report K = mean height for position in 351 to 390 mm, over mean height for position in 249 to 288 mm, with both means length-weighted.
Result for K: 0.71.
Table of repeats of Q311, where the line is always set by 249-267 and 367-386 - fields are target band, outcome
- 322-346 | 0.20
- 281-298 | 0.02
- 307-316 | 0.27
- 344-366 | 0.05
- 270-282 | -0.14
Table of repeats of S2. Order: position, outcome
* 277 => 393.2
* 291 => 318.6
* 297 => 273.2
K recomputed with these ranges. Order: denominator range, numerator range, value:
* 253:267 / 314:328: 0.69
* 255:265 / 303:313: 0.66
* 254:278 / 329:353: 0.64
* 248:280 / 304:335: 0.66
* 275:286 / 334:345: 0.64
